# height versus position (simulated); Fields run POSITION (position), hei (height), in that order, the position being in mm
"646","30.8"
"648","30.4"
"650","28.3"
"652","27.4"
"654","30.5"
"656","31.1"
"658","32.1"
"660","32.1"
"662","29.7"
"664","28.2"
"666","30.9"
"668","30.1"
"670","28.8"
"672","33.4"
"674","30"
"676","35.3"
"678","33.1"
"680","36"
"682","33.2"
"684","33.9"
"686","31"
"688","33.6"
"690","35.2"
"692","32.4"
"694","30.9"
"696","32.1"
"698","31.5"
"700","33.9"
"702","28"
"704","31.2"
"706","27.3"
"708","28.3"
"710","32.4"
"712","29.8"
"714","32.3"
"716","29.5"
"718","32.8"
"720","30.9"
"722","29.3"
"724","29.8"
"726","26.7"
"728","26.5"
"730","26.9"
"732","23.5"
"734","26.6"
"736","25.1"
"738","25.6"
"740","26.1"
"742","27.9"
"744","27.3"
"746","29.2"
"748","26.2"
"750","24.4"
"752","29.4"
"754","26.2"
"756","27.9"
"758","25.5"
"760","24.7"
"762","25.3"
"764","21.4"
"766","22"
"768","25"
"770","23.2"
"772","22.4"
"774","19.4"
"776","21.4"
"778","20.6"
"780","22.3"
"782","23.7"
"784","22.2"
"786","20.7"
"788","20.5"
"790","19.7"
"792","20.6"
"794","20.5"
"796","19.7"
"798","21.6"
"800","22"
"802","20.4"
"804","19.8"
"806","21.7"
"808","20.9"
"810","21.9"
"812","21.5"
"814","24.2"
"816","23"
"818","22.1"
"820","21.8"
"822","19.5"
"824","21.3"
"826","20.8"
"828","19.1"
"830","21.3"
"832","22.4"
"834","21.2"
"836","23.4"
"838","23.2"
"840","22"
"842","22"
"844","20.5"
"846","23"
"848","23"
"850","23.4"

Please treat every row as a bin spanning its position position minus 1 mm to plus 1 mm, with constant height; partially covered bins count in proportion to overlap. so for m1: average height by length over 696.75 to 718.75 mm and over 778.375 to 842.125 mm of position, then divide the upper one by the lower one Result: 0.7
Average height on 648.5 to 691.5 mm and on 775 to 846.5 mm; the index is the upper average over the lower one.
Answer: 0.68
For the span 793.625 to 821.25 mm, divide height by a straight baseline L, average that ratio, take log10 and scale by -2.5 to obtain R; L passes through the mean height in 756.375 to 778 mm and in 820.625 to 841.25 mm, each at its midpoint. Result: 0.03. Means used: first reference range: 23.1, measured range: 21.5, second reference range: 21.4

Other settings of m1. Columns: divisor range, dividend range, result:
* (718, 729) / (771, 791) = 0.73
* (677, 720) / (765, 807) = 0.67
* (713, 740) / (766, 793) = 0.77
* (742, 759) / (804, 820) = 0.81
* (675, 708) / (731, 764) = 0.81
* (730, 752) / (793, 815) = 0.81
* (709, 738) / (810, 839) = 0.76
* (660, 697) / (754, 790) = 0.71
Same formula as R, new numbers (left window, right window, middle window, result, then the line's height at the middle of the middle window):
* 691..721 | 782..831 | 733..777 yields 0.05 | 26.1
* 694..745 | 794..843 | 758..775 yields 0.10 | 25.4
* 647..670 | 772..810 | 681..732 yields -0.15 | 26.8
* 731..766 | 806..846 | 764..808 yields 0.12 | 23.9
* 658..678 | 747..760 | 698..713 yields -0.04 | 29.1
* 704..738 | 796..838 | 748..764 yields 0.00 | 26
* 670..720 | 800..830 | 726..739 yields 0.11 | 28.6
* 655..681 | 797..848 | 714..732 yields -0.03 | 28.1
